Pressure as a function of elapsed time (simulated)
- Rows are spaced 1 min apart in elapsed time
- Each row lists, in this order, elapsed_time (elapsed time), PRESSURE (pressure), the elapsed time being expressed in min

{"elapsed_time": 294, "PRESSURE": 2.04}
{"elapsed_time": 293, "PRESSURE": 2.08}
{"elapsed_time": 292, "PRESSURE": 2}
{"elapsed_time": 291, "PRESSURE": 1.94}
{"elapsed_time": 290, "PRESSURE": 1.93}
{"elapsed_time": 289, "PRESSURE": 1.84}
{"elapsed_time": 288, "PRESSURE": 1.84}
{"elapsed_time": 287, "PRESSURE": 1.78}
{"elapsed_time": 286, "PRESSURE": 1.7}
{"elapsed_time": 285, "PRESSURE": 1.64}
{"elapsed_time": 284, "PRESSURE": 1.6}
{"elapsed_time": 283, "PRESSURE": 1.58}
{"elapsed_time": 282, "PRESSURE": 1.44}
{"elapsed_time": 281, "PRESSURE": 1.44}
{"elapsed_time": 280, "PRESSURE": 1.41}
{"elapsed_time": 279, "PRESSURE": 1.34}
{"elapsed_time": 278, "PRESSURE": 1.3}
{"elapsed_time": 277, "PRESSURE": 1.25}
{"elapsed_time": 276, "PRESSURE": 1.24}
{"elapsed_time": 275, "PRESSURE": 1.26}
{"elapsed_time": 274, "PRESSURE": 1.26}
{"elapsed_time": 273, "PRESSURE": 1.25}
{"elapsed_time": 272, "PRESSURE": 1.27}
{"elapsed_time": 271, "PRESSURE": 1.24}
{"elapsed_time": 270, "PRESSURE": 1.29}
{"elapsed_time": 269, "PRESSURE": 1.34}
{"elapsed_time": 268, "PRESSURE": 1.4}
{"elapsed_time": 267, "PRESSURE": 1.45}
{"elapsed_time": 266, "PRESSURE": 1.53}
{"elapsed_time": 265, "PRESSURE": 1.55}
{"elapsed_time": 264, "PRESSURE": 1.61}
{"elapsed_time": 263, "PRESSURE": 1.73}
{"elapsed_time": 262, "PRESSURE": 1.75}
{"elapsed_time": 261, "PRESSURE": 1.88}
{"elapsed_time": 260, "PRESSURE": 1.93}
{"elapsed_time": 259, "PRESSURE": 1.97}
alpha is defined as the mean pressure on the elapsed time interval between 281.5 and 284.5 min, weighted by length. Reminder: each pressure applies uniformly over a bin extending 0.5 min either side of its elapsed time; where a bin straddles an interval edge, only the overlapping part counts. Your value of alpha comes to 1.54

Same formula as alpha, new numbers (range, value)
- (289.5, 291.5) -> 1.94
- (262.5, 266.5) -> 1.6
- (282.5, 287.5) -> 1.66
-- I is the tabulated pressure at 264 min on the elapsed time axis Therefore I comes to 1.61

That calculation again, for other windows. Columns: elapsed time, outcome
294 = 2.04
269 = 1.34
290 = 1.93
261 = 1.88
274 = 1.26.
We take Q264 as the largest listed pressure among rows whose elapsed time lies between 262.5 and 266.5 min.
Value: 1.73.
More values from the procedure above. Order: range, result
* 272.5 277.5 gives 1.26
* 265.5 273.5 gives 1.53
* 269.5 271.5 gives 1.29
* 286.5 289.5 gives 1.84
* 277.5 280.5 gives 1.41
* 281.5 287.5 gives 1.78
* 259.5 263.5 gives 1.93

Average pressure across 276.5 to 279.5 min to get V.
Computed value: 1.3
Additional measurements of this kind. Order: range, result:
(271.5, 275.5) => 1.26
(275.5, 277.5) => 1.25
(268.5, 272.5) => 1.28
